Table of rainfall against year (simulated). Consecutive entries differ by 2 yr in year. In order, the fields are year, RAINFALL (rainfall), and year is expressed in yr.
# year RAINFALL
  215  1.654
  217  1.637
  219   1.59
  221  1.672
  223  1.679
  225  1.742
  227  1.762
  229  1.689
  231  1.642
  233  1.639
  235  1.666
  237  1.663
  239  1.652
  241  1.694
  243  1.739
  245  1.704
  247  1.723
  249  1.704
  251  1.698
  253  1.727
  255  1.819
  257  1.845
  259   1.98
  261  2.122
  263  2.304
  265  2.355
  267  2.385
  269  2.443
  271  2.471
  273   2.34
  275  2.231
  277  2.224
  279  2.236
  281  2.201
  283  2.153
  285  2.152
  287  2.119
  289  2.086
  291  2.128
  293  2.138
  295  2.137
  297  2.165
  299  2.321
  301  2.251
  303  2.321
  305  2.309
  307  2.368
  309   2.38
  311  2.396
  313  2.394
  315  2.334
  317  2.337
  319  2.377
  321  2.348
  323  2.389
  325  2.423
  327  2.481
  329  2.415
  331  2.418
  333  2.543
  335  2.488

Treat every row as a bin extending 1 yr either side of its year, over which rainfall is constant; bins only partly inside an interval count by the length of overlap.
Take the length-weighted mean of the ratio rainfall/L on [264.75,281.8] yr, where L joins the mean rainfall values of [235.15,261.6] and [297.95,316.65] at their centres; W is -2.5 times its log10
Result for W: -0.16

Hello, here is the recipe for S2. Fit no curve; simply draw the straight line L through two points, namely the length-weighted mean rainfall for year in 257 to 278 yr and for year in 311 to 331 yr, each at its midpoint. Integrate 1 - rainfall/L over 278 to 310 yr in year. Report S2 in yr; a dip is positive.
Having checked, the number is 1.5 yr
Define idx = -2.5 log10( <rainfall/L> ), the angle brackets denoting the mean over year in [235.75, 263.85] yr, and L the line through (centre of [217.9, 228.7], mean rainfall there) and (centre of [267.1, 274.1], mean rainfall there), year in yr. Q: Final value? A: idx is 0.160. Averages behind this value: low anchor 1.69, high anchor 2.41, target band 1.81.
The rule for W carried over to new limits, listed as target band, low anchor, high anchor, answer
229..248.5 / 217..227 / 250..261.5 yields 0.05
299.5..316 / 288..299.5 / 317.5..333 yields -0.03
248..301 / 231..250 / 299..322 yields -0.07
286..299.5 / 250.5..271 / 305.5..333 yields 0.05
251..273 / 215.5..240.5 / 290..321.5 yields -0.10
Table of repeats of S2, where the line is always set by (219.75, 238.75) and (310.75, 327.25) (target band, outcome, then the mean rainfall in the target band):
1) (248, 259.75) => 0.5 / 1.79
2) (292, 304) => 0.0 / 2.22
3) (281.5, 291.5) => 0.0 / 2.13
